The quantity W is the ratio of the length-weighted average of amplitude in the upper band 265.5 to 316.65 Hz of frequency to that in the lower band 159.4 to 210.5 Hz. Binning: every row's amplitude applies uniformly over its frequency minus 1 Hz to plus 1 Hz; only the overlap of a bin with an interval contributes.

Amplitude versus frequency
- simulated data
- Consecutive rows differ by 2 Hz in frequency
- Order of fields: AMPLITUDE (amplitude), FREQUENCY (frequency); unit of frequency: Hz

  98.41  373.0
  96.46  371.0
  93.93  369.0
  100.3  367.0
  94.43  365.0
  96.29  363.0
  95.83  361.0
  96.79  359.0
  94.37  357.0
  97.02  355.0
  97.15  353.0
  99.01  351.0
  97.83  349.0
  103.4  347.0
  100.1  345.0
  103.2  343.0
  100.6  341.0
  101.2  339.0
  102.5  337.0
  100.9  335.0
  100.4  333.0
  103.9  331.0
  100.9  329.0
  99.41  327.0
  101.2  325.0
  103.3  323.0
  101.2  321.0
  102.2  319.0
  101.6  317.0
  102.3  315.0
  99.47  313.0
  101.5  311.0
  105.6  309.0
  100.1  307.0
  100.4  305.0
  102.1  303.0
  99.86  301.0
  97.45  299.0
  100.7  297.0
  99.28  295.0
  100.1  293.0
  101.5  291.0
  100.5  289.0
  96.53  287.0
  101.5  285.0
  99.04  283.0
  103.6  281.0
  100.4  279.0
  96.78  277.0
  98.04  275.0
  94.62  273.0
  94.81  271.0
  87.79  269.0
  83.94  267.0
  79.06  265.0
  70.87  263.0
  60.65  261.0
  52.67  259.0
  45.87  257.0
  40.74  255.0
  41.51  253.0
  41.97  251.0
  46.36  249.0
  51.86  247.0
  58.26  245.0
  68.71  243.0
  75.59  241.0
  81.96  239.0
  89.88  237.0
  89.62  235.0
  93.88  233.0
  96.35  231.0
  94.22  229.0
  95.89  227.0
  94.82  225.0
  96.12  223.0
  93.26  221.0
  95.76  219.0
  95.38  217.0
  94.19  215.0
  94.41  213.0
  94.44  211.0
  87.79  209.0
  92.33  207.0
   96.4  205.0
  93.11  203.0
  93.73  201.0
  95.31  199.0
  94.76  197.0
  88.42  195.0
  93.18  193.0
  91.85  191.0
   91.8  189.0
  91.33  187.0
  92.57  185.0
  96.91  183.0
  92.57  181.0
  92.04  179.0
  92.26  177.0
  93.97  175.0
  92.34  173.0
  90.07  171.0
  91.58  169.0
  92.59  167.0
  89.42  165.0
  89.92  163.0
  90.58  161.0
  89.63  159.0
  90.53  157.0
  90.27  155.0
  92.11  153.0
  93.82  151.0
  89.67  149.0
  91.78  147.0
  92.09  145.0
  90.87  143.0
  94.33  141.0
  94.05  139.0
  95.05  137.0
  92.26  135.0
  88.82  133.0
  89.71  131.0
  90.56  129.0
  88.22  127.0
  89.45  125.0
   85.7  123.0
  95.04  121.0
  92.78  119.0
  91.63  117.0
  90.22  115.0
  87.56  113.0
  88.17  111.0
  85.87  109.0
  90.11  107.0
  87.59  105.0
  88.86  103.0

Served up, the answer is 1.07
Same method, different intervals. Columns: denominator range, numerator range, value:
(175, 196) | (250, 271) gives 0.67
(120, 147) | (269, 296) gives 1.08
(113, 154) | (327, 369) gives 1.09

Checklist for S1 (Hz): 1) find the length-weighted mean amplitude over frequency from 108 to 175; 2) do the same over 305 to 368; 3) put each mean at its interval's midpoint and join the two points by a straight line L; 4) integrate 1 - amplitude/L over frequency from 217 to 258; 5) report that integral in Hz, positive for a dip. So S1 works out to 8.7 Hz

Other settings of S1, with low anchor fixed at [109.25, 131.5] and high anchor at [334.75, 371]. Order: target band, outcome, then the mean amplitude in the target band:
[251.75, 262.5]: 5.2 Hz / 49.2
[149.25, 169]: 0.1 Hz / 91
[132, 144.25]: -0.3 Hz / 92.6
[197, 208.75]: -0.1 Hz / 93.8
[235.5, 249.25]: 3.6 Hz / 69.5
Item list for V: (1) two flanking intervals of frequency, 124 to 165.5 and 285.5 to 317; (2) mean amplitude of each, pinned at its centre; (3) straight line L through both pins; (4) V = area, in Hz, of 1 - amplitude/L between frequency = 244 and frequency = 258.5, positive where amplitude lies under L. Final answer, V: 7.53 Hz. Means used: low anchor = 91.1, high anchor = 101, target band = 46.9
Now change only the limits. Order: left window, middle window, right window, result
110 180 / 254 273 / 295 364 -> 5.33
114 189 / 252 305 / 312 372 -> 5.58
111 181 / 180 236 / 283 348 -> 0.71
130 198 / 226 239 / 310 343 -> 0.47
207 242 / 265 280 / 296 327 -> 0.67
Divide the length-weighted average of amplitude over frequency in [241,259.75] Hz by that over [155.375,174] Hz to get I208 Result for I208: 0.56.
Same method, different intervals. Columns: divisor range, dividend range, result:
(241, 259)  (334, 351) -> 1.98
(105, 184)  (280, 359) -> 1.10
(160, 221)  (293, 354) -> 1.09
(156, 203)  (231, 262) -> 0.69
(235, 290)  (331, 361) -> 1.30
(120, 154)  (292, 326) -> 1.11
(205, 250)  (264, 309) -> 1.14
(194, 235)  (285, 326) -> 1.07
